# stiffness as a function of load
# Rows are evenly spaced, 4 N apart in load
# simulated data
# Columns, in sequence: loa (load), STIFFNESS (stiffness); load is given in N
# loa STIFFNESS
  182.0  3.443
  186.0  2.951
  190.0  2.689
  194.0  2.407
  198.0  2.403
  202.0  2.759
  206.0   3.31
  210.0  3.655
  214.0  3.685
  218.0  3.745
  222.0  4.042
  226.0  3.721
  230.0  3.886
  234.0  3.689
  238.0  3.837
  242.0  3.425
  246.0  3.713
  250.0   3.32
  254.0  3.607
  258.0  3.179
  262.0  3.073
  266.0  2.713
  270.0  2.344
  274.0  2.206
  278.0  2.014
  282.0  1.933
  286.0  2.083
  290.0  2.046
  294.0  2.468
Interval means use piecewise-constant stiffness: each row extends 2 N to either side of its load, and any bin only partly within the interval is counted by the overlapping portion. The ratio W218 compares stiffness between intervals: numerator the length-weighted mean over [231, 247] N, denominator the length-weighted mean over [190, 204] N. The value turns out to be 1.4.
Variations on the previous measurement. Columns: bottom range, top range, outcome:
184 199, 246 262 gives 1.28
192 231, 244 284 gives 0.84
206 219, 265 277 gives 0.65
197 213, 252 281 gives 0.87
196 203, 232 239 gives 1.47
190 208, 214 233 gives 1.41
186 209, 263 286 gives 0.82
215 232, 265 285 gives 0.58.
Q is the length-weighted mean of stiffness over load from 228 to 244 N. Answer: 3.71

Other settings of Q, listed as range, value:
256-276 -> 2.7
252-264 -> 3.29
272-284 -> 2.05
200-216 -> 3.35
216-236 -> 3.82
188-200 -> 2.5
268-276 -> 2.27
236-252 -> 3.57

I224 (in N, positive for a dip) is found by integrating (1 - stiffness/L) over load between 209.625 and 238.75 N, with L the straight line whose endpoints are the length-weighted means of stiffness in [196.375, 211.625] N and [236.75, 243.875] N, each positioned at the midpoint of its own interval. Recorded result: -3.80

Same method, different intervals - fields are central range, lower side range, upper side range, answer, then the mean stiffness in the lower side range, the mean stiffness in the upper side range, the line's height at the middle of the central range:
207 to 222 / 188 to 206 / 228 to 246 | -2.9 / 2.65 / 3.71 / 3.11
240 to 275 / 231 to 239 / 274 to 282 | -2.7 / 3.77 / 2.04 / 2.87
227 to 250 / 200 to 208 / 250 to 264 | -3.4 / 3.03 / 3.29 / 3.2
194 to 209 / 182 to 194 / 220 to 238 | 1.7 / 2.86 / 3.83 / 3.18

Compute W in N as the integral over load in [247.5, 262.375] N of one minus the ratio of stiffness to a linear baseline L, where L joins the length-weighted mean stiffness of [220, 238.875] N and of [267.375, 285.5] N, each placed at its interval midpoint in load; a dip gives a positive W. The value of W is -2.2 N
